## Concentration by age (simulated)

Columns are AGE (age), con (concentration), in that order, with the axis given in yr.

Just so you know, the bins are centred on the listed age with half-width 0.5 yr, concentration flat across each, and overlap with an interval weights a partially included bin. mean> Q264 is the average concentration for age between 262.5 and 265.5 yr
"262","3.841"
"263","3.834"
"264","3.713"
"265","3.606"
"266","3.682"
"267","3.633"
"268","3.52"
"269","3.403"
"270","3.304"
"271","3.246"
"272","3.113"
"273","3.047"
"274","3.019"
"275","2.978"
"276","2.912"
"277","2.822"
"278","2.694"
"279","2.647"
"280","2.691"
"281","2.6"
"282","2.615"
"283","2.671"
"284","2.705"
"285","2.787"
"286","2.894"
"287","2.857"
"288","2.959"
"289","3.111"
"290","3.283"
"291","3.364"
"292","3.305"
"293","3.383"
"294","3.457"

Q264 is 3.72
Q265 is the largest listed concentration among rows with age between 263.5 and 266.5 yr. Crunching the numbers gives 3.713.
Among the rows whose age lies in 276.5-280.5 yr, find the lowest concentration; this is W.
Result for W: 2.647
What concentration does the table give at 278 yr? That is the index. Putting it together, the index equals 2.694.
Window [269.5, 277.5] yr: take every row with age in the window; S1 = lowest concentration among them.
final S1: 2.822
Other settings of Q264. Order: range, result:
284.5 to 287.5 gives 2.85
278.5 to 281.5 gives 2.65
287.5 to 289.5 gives 3.04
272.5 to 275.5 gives 3.01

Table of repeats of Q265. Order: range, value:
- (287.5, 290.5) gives 3.283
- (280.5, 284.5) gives 2.705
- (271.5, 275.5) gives 3.113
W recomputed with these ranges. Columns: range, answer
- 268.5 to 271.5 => 3.246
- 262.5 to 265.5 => 3.606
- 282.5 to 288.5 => 2.671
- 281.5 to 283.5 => 2.615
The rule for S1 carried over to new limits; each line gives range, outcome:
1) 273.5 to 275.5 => 2.978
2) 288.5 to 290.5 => 3.111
